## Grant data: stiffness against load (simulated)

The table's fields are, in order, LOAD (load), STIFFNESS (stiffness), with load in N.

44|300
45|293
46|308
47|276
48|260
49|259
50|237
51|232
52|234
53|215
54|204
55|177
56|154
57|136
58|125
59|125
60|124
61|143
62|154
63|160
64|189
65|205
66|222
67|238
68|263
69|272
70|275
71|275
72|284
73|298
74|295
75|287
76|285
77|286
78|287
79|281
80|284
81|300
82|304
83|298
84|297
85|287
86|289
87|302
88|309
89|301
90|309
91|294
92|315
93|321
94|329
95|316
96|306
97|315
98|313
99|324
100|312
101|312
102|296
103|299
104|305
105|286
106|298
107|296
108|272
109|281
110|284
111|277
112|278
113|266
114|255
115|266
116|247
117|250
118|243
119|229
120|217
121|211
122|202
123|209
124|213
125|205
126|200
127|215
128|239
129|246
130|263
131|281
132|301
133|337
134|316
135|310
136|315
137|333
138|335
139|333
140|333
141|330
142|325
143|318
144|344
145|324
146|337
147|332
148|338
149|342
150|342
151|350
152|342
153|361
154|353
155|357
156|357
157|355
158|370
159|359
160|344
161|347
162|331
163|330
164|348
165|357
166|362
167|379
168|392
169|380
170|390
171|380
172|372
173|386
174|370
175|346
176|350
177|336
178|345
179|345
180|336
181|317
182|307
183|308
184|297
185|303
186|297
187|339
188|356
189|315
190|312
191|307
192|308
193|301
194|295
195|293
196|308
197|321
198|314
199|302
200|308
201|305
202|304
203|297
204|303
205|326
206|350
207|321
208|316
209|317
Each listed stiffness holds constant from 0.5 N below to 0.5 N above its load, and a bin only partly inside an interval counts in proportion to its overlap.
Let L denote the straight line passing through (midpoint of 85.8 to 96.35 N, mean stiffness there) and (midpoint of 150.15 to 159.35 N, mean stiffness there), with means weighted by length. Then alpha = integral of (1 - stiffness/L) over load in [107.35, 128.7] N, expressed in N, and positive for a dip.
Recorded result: 5.6 N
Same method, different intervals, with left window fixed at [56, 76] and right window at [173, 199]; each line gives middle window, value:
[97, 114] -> -2.97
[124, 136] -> 0.33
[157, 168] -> -1.96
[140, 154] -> -2.47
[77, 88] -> -3.07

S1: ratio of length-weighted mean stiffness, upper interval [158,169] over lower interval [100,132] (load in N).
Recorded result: 1.4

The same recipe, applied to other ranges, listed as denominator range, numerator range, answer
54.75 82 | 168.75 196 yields 1.45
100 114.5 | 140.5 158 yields 1.19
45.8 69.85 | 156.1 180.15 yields 1.76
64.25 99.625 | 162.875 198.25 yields 1.16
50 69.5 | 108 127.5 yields 1.27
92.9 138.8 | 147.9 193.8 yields 1.24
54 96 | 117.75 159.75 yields 1.19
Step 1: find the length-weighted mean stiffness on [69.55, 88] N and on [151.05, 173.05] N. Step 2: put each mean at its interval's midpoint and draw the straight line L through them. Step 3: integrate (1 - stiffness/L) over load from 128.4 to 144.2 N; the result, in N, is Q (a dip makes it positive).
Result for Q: 1.23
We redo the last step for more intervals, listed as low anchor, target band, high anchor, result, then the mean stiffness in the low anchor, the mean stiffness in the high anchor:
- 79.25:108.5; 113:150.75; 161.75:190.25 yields 4.8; 303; 345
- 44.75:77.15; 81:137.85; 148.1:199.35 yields -1.7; 226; 340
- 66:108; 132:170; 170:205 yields -3.7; 295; 324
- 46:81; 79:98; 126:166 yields -3.3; 230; 326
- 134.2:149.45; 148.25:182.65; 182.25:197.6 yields -3.6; 330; 311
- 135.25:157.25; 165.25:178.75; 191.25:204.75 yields -1.9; 338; 305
